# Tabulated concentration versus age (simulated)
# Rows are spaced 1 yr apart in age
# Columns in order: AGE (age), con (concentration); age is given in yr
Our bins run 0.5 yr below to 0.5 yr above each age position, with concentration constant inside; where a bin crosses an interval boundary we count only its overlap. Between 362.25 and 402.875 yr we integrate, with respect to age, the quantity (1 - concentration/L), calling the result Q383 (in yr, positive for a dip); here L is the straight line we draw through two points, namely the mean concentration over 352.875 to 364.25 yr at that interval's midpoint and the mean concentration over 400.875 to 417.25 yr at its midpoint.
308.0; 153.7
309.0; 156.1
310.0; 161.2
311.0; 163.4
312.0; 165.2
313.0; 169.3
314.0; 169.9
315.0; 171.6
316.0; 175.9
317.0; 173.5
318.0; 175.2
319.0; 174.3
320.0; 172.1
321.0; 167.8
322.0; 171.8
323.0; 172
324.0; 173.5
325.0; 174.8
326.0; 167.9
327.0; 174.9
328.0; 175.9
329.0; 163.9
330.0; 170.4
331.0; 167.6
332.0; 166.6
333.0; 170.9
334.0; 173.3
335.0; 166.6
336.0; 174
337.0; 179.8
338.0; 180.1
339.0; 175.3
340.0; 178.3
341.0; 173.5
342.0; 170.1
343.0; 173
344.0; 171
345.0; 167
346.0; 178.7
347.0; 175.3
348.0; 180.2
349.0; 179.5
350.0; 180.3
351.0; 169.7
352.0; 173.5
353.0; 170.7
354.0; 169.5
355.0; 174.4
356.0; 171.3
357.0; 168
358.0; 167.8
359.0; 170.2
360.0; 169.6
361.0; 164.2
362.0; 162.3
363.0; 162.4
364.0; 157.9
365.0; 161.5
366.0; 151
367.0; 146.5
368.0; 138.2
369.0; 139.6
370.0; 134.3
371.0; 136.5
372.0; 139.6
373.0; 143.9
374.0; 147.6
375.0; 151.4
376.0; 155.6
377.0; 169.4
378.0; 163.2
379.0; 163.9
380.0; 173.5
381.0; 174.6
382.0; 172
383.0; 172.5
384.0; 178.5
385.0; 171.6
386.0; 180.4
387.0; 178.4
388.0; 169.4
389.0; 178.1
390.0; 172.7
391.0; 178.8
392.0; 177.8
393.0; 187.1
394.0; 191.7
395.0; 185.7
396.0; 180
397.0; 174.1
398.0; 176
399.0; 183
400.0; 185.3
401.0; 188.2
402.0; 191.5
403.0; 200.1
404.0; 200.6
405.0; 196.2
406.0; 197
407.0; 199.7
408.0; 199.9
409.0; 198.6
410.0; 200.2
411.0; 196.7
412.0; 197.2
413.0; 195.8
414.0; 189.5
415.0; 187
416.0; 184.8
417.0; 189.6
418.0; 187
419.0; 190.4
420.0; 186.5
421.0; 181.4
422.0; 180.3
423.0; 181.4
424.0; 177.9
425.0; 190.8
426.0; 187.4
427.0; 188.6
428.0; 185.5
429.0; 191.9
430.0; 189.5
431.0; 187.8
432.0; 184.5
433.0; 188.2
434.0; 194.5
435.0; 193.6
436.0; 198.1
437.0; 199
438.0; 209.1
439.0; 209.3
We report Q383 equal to 3.0 yr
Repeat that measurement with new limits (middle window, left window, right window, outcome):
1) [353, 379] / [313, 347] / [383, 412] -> 3.3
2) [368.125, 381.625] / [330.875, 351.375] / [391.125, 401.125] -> 2.0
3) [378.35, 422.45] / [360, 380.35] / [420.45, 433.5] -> -3.7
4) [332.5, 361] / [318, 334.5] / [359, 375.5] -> -2.1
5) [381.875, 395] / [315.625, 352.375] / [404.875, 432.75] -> 0.4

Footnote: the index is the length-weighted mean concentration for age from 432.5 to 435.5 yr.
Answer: 192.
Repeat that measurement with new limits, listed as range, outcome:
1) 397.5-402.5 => 185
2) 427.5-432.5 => 188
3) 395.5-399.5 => 178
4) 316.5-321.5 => 173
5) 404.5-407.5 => 198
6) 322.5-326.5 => 172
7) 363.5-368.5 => 151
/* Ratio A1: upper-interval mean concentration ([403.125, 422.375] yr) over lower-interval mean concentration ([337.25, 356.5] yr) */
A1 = 1.11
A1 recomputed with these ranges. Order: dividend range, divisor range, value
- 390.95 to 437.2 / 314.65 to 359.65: 1.10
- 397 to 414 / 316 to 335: 1.13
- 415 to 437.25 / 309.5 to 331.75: 1.10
